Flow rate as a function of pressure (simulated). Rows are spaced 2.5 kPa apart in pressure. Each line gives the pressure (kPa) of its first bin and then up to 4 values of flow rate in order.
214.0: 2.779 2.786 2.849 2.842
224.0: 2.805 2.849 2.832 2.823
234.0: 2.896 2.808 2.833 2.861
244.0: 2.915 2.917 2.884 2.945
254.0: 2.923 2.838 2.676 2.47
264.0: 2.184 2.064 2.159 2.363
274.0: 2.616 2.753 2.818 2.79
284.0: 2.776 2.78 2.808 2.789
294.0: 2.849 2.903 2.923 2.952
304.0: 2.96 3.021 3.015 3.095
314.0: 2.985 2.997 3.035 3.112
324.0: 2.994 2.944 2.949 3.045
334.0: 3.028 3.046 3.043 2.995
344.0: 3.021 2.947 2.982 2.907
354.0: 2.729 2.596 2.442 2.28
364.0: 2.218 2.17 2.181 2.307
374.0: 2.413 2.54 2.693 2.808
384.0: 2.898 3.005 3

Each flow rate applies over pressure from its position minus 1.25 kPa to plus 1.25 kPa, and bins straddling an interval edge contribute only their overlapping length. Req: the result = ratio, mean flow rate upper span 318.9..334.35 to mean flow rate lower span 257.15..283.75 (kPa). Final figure 1.20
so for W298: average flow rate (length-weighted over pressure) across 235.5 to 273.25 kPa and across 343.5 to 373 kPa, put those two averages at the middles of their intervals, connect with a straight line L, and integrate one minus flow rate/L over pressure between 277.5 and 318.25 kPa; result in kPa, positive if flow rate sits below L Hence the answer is -4.6 kPa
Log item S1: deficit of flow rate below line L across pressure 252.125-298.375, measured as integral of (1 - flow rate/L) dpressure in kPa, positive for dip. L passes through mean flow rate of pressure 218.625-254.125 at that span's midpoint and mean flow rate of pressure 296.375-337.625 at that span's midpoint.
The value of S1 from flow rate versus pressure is 4.4 kPa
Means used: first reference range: 2.86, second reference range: 3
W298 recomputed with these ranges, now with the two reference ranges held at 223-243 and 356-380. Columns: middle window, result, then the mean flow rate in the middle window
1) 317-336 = -3.8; 3.02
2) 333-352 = -4.1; 3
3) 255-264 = 0.5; 2.6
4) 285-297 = -0.8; 2.82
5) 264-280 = 1.6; 2.43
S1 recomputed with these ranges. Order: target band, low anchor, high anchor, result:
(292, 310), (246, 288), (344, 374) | -2.32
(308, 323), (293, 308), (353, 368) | -1.27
